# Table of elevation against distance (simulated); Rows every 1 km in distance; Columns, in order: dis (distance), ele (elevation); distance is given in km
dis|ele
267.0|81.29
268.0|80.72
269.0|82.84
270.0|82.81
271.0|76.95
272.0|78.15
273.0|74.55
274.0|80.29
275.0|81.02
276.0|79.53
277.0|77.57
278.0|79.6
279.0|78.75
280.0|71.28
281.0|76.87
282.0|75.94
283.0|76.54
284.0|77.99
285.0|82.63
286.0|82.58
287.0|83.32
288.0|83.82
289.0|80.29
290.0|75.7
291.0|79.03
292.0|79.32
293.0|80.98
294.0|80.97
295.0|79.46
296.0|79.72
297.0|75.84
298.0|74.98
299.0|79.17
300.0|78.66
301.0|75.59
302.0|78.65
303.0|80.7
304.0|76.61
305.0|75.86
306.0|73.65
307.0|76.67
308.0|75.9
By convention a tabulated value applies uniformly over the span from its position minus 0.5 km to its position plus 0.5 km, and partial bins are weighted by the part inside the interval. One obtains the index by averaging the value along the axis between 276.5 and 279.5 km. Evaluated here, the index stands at 78.6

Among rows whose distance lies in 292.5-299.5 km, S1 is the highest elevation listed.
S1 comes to 80.98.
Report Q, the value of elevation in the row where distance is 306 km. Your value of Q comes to 73.65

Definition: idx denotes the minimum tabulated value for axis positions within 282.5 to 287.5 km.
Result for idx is 76.54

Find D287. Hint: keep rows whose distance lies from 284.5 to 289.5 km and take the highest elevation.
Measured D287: 83.82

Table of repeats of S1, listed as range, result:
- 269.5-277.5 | 82.81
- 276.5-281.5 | 79.6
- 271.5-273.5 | 78.15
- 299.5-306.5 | 80.7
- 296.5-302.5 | 79.17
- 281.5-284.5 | 77.99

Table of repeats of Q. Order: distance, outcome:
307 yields 76.67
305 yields 75.86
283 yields 76.54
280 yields 71.28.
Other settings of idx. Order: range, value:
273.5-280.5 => 71.28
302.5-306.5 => 73.65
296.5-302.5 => 74.98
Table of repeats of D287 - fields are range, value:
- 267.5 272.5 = 82.84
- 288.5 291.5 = 80.29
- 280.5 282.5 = 76.87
